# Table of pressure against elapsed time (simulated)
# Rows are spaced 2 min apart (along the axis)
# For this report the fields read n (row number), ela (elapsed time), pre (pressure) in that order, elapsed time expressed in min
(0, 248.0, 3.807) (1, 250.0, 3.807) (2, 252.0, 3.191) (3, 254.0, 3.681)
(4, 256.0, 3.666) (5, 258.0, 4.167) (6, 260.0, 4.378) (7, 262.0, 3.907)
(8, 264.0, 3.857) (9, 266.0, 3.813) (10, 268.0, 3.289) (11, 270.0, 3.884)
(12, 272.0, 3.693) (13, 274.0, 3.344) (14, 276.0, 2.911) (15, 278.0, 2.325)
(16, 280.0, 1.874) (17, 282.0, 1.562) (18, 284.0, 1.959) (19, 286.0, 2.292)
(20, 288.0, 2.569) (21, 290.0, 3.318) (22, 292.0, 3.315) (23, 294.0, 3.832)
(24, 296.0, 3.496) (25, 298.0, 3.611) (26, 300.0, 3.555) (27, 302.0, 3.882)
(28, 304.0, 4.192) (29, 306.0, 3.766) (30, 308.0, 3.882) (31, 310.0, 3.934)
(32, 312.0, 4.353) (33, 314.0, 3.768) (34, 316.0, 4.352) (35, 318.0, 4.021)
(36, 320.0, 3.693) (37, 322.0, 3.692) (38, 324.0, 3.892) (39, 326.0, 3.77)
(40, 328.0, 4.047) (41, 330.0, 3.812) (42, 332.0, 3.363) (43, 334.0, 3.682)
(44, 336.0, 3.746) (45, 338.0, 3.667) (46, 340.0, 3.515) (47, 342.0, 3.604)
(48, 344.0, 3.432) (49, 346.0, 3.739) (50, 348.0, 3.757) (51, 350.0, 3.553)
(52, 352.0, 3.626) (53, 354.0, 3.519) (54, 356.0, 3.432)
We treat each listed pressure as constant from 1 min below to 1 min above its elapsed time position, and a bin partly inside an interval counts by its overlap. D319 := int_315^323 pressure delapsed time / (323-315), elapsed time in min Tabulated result 3.94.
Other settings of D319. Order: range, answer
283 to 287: 2.13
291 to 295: 3.57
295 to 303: 3.64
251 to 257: 3.51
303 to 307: 3.98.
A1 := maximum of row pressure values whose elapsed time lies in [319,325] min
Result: 3.892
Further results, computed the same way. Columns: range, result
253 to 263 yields 4.378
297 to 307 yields 4.192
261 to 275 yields 3.907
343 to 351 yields 3.757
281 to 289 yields 2.569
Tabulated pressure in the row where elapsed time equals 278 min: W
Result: 2.325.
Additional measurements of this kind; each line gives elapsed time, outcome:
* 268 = 3.289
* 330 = 3.812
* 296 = 3.496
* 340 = 3.515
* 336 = 3.746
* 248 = 3.807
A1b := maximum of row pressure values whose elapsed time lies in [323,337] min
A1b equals 4.047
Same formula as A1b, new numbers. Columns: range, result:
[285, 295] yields 3.832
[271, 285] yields 3.693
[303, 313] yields 4.353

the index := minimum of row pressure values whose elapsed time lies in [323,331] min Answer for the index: 3.77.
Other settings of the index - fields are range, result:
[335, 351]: 3.432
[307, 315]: 3.768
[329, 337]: 3.363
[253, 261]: 3.666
